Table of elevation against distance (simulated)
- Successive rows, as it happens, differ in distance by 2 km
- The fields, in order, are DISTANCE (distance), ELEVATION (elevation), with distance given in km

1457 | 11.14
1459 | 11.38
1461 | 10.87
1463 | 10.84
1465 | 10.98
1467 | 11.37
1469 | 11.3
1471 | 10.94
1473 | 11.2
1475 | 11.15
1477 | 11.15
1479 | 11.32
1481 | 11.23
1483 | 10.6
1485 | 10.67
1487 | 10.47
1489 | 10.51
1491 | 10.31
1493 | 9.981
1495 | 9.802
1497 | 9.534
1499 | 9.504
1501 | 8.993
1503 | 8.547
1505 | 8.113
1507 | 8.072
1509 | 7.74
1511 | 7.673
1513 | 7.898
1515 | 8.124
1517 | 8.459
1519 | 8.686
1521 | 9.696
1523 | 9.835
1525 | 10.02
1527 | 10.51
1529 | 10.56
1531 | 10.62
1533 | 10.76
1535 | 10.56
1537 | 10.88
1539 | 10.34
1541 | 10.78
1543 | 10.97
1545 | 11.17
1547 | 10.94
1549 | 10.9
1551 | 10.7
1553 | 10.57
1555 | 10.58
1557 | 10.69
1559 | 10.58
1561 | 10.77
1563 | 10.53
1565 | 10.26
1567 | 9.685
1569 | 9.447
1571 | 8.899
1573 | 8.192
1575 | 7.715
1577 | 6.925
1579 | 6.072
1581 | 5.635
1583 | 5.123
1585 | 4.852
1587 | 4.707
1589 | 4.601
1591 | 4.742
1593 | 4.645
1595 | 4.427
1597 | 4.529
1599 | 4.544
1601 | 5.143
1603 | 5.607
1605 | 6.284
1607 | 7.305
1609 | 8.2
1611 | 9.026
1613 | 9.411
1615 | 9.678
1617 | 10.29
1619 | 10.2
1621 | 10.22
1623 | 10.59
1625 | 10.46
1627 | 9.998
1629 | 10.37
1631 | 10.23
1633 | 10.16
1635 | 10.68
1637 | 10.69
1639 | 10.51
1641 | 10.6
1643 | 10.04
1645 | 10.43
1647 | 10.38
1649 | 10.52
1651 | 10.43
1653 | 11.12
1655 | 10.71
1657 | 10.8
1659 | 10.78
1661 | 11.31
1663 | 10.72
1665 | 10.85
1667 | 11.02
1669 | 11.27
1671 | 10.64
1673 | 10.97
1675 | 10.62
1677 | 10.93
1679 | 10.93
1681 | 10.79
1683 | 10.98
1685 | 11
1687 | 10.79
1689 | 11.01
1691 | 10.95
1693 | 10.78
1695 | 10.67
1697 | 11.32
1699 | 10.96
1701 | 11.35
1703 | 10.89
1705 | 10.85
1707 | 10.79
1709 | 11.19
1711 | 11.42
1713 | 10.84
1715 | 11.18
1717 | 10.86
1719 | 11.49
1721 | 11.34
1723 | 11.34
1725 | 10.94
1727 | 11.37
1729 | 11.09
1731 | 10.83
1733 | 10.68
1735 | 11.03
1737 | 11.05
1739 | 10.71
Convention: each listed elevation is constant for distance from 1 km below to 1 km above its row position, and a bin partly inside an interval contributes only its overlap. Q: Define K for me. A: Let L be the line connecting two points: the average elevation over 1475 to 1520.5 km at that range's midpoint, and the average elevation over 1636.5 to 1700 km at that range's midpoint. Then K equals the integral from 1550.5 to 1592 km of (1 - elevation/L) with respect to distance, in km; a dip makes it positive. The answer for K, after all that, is 7.83 km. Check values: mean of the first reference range 9.47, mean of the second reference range 10.8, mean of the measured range 8.13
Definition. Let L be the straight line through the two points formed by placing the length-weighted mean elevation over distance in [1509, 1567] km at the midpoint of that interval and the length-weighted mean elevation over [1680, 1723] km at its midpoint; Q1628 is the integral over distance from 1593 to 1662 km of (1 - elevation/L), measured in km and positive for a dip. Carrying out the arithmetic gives 9.2 km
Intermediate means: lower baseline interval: 10.1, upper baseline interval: 11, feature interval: 9.22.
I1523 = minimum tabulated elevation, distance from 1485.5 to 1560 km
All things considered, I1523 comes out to 7.673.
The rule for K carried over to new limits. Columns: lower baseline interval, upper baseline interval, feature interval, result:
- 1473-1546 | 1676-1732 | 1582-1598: 8.74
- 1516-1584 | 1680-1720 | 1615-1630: 0.06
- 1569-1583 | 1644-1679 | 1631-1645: -0.87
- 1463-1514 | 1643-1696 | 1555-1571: 0.17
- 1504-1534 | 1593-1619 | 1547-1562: -4.38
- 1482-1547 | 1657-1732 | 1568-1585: 5.09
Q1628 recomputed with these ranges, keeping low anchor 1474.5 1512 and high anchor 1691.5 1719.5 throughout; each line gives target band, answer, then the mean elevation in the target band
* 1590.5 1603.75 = 7.1 km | 4.79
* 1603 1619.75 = 3.0 km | 8.59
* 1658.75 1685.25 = -0.2 km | 10.9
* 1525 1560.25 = -2.3 km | 10.7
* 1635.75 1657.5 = 0.2 km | 10.6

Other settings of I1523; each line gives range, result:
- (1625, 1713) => 9.998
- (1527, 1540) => 10.34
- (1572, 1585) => 4.852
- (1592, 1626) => 4.427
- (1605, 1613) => 6.284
